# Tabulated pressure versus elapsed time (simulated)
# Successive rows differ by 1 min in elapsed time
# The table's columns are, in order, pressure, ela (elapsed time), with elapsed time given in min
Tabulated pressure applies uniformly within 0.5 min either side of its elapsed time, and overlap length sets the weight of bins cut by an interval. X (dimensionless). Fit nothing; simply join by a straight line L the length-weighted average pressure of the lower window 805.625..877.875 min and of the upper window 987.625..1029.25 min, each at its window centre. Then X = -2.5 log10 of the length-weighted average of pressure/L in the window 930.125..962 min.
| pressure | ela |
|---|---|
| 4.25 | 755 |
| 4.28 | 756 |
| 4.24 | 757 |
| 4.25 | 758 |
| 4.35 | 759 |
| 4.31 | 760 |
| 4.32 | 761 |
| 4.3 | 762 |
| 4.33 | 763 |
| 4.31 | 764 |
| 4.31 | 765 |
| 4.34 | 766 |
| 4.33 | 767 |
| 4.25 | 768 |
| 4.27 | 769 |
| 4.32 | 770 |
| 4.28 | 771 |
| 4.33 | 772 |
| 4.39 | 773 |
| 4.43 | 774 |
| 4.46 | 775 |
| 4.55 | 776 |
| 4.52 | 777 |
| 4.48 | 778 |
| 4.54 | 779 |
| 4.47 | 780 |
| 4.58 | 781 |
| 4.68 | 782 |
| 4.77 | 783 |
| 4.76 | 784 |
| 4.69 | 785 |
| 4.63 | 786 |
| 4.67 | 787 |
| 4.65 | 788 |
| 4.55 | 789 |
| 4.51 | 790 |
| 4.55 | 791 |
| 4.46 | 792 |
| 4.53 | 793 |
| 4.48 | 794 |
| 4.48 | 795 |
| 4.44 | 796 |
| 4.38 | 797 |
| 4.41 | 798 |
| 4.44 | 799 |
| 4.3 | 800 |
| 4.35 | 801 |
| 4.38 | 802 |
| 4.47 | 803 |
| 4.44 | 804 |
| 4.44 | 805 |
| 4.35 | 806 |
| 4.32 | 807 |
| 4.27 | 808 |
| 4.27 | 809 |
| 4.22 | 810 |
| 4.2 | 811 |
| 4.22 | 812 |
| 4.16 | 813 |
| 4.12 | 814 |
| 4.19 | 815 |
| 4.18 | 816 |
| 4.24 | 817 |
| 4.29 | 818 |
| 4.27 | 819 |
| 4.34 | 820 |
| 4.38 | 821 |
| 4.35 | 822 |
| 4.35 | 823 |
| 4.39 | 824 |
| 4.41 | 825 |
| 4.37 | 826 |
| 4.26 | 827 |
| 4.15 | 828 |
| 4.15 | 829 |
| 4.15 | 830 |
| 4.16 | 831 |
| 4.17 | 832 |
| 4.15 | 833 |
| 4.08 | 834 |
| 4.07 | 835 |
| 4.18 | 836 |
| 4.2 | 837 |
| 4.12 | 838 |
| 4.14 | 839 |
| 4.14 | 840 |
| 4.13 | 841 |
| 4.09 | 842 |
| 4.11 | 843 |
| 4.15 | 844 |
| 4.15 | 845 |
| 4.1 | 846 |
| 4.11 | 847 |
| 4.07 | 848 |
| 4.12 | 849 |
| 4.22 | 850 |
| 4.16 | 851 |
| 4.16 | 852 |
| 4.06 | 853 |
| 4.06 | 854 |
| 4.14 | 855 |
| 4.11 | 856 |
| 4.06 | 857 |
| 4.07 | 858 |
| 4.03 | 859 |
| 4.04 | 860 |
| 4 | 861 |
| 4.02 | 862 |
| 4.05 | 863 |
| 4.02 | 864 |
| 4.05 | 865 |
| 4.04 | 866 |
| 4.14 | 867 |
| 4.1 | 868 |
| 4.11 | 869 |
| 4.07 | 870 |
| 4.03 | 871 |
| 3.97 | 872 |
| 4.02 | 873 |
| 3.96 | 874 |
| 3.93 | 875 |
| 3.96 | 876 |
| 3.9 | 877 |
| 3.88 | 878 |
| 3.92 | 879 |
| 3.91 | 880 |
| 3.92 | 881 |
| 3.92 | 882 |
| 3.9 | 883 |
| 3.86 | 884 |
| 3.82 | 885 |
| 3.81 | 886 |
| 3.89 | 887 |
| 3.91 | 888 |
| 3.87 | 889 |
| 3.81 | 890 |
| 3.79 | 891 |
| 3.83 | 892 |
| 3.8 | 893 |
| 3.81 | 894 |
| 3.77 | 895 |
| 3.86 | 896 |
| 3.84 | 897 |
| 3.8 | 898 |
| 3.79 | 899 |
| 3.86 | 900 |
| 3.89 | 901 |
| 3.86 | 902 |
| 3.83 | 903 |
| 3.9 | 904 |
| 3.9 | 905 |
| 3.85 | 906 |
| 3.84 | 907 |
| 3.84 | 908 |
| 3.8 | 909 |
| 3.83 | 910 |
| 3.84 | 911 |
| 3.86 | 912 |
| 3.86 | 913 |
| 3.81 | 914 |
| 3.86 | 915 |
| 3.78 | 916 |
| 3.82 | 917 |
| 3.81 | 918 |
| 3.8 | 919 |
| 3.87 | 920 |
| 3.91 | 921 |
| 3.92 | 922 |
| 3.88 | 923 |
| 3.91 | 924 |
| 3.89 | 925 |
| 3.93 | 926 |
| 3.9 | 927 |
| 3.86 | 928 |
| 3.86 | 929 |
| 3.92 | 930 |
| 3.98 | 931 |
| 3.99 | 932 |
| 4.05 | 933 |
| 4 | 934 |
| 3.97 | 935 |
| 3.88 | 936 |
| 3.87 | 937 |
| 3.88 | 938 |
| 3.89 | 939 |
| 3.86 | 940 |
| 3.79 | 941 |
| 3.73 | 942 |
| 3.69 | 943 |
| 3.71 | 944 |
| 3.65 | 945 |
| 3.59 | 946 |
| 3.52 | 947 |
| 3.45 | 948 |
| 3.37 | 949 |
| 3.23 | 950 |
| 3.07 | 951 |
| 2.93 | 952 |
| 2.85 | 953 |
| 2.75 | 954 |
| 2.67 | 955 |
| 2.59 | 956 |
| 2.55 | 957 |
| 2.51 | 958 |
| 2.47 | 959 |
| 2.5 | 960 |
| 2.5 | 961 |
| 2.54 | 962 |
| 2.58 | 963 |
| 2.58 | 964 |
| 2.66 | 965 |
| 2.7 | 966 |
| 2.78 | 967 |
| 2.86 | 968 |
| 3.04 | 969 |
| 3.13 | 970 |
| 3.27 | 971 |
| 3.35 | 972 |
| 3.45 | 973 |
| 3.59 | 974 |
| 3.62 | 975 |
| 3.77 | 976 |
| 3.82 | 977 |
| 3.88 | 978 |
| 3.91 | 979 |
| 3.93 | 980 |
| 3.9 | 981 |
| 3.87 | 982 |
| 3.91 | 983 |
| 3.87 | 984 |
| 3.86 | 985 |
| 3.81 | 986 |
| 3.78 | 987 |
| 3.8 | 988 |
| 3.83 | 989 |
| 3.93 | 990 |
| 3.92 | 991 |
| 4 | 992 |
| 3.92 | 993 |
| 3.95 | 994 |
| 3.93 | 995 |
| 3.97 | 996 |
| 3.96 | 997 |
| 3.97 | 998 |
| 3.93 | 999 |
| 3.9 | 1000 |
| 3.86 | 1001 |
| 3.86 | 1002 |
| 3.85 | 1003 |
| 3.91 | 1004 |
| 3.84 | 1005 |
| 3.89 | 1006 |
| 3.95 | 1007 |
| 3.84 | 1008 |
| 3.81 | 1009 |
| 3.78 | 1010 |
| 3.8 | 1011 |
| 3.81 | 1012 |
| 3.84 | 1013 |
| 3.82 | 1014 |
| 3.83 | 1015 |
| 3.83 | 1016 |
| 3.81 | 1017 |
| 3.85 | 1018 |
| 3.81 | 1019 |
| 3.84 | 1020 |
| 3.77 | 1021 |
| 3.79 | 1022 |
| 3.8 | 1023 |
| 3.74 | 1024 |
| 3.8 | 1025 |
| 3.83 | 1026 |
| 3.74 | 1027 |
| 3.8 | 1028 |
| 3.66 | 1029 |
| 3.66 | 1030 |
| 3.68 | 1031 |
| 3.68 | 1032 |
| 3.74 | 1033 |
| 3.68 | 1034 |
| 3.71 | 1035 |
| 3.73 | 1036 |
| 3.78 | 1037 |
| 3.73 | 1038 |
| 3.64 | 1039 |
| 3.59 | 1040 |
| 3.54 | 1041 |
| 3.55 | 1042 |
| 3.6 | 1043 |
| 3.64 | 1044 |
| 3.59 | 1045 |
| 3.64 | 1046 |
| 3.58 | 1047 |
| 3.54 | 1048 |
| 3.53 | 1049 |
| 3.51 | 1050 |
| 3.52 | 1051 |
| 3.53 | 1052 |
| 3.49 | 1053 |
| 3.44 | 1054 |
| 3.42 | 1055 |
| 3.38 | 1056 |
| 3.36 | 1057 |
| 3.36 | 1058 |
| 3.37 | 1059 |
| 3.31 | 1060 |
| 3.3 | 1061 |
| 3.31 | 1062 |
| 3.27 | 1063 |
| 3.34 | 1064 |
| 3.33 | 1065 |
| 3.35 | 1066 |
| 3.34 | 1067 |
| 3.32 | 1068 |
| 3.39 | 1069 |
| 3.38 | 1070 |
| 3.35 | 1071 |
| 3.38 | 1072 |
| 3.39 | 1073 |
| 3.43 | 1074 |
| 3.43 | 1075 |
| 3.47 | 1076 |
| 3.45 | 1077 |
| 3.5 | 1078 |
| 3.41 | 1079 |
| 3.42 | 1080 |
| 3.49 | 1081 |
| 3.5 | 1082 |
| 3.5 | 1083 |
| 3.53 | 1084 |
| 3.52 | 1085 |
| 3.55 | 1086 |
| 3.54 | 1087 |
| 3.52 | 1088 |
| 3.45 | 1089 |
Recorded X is 0.18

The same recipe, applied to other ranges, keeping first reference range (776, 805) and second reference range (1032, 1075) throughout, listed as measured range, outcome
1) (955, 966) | 0.444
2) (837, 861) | 0.047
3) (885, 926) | 0.061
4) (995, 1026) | -0.056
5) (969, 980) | 0.067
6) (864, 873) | 0.041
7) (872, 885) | 0.068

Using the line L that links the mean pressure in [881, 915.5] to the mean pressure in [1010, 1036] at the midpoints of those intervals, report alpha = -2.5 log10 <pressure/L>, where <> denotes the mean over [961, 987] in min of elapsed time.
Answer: 0.13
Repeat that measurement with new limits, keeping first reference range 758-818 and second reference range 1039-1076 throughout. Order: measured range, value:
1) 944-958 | 0.230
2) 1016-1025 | -0.067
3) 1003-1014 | -0.067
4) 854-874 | 0.021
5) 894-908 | 0.043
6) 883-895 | 0.057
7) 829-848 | 0.024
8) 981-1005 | -0.064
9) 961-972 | 0.312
